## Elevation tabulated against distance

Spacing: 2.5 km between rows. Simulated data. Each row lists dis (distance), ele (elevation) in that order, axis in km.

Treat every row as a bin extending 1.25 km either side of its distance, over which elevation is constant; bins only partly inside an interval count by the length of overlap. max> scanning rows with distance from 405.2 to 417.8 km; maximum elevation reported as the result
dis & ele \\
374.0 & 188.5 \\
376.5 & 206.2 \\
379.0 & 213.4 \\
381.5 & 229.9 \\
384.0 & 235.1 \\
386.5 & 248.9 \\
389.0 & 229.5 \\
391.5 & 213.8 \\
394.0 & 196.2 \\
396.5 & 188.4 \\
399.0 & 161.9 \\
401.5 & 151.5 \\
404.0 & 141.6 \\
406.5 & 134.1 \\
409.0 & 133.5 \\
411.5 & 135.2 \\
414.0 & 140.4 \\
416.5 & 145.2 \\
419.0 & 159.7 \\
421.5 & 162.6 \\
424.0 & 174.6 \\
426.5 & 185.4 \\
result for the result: 145.2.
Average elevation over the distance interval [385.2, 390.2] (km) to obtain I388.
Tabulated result 239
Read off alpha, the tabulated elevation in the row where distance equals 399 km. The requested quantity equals 161.9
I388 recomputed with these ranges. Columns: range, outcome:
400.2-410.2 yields 140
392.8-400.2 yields 182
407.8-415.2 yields 136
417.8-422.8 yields 161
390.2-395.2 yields 205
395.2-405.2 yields 161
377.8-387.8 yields 232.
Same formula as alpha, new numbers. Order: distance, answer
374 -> 188.5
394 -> 196.2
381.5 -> 229.9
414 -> 140.4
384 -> 235.1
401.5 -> 151.5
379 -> 213.4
